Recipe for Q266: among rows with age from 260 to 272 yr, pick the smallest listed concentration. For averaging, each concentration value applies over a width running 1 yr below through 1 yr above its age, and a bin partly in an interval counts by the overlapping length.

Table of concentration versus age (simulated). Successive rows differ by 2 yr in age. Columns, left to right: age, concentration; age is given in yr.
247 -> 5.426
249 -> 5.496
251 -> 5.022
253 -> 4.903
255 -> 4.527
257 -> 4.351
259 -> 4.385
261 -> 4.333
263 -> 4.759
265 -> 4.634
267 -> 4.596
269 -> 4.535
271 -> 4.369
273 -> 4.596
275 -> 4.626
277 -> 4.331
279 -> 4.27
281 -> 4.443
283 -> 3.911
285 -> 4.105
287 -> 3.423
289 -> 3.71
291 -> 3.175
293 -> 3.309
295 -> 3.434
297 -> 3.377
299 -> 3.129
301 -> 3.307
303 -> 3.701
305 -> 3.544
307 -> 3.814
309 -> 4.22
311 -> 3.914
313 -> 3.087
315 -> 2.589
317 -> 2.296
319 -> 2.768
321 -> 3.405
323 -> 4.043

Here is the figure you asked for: 4.333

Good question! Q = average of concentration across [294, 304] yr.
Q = 3.39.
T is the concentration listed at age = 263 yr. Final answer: 4.759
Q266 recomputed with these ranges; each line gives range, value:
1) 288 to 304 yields 3.129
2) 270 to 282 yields 4.27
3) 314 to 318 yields 2.296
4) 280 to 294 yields 3.175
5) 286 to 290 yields 3.423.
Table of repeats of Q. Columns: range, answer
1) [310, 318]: 2.97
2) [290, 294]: 3.24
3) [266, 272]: 4.5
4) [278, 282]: 4.36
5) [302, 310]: 3.82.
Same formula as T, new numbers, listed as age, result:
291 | 3.175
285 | 4.105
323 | 4.043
